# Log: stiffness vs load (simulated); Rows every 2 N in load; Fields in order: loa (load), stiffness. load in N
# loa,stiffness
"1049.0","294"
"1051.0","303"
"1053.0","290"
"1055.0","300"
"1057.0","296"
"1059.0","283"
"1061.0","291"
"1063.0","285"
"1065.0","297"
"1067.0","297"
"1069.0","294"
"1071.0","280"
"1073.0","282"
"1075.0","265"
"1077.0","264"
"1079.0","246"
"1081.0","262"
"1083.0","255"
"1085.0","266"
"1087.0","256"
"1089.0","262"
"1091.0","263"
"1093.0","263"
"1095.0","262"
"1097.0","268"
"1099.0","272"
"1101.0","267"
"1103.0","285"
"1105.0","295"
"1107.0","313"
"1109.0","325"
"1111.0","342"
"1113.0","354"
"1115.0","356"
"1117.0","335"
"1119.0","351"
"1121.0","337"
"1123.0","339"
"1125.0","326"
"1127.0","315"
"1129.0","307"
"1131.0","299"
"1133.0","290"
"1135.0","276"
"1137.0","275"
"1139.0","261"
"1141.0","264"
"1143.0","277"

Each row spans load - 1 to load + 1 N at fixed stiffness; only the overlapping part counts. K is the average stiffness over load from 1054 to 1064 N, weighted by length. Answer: 291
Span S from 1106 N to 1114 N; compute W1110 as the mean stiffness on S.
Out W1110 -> 334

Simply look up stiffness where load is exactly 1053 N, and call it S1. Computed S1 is 290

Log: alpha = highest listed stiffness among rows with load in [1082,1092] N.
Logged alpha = 266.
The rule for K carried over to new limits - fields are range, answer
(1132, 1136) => 283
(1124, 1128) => 320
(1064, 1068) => 297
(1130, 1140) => 280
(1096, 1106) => 277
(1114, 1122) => 345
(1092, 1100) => 266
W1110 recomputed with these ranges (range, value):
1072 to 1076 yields 274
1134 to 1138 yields 276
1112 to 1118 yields 348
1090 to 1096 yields 263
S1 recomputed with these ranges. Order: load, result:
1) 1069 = 294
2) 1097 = 268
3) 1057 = 296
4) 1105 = 295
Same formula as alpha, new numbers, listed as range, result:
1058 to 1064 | 291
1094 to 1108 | 313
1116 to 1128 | 351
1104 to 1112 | 342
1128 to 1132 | 307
